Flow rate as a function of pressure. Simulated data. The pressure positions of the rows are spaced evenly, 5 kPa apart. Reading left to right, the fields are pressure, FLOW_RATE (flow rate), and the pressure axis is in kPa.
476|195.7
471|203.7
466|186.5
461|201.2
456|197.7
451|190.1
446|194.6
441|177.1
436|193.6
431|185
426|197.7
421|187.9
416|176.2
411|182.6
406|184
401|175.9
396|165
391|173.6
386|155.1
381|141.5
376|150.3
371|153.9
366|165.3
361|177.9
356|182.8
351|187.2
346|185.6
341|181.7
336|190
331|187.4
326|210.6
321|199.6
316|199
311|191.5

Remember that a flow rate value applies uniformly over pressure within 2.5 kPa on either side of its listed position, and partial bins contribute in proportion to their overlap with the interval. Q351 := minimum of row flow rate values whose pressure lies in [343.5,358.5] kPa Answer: 182.8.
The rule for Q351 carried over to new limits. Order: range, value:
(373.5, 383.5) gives 141.5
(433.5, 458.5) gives 177.1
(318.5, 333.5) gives 187.4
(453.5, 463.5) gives 197.7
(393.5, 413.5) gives 165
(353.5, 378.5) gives 150.3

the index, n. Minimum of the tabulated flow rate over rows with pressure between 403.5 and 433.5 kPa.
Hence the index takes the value 176.2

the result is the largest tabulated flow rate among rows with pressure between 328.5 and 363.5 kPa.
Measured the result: 190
